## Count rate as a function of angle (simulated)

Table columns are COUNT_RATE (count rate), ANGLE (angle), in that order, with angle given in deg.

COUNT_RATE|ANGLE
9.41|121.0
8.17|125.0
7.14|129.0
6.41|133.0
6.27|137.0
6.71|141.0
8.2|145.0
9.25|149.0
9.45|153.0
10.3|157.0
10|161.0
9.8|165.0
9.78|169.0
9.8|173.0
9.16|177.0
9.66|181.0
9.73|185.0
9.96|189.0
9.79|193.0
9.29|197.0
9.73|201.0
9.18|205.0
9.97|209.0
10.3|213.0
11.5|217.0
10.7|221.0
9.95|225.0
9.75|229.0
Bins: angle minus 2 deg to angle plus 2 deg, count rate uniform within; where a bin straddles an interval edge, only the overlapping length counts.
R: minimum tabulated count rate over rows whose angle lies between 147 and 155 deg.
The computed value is 9.25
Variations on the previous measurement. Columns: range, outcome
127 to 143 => 6.27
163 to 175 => 9.78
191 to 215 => 9.18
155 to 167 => 9.8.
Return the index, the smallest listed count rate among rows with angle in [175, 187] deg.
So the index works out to 9.16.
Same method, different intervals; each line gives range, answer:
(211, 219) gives 10.3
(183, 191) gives 9.73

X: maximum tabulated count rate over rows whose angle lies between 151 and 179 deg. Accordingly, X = 10.3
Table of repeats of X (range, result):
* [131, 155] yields 9.45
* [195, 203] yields 9.73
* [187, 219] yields 11.5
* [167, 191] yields 9.96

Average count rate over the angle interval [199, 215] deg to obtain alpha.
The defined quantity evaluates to 9.8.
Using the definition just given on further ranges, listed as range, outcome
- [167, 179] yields 9.58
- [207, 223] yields 10.6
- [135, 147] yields 7.06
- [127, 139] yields 6.61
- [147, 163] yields 9.75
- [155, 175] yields 9.94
